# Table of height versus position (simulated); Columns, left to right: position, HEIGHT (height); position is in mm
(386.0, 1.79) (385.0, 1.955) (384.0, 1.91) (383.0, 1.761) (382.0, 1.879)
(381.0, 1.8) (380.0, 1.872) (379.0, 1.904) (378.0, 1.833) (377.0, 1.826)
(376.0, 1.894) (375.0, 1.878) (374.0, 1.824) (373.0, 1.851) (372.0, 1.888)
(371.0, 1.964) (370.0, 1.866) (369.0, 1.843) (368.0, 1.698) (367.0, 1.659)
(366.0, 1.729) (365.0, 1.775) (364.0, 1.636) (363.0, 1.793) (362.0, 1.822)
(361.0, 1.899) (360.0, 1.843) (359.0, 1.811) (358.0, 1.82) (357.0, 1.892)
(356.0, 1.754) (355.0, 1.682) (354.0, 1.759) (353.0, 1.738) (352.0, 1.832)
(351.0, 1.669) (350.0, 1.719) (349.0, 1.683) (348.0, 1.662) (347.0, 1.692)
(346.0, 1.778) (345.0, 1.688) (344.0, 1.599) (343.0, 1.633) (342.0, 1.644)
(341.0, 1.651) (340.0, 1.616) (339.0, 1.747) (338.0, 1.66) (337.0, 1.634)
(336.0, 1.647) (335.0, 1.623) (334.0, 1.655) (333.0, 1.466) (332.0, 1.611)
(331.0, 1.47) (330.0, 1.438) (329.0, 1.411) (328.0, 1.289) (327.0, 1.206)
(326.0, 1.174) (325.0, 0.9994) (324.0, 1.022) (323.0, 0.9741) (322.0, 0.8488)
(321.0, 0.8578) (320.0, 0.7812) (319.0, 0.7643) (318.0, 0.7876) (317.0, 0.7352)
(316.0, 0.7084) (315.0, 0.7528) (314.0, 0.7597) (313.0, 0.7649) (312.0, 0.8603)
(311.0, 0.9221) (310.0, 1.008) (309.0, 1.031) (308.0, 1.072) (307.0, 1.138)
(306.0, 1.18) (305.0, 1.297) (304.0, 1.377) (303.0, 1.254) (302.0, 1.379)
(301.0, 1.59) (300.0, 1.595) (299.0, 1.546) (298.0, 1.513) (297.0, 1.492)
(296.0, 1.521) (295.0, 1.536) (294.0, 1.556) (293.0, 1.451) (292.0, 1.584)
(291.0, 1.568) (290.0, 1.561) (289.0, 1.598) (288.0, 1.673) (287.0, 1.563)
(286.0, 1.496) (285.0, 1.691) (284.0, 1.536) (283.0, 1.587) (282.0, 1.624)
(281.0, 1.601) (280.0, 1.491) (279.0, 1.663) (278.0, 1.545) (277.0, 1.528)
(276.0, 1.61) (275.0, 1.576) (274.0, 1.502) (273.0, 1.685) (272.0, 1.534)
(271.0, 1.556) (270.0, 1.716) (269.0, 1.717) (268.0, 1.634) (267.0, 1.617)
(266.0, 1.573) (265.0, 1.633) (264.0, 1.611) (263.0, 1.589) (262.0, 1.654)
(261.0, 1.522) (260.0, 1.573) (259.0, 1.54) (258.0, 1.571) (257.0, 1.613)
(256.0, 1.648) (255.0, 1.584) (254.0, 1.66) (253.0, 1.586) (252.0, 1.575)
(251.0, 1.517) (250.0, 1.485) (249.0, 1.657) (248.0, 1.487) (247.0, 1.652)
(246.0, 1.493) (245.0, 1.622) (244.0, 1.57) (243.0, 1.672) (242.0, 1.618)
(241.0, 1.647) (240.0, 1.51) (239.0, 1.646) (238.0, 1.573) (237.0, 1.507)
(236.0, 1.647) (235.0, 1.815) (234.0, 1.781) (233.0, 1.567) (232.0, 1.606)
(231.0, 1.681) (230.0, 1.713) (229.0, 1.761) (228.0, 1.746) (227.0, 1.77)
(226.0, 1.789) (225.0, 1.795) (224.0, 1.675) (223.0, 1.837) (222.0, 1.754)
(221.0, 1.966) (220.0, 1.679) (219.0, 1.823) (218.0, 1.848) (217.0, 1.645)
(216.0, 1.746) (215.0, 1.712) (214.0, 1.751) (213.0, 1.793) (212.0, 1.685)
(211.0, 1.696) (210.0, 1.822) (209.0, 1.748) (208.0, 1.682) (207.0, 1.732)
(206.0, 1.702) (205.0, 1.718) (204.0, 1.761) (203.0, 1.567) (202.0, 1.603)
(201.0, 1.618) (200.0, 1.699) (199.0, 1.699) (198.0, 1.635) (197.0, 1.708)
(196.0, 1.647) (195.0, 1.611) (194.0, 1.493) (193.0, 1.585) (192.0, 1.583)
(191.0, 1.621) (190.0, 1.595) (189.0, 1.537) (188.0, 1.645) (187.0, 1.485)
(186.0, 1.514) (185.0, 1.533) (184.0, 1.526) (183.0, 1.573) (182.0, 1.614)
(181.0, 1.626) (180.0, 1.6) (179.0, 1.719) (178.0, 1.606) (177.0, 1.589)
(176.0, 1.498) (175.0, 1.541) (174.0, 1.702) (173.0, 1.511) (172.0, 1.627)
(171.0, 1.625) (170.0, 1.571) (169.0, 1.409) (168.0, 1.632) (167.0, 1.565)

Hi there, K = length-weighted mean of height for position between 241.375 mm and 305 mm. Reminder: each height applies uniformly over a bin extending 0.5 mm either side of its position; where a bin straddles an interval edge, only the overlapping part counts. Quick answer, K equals 1.57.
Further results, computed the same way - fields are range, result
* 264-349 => 1.4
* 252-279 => 1.6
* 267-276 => 1.61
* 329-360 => 1.67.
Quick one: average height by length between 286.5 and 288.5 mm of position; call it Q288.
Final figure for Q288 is 1.62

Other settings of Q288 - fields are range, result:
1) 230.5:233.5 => 1.62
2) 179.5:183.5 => 1.6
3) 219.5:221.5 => 1.82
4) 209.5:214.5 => 1.75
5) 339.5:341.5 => 1.63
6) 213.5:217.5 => 1.71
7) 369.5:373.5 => 1.89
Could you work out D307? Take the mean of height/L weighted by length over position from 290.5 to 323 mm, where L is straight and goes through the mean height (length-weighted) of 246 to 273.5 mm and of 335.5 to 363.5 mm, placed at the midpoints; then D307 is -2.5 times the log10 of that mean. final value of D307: 0.39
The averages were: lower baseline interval 1.6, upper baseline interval 1.73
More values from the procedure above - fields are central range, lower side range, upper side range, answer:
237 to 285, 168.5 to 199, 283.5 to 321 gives -0.163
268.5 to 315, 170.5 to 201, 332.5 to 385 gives 0.186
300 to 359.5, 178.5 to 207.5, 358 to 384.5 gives 0.292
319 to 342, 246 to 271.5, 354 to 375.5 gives 0.278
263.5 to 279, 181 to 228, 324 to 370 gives 0.038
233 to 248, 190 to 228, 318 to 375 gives 0.039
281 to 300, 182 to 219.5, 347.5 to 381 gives 0.113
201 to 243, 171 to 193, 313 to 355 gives -0.121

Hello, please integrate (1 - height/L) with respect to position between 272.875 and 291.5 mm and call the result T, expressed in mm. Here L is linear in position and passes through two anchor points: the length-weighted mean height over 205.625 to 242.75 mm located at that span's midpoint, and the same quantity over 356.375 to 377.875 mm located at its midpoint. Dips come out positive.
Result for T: 1.9 mm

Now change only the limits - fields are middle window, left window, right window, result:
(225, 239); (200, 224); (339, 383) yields 0.38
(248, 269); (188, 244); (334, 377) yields 1.39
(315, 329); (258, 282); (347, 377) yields 6.24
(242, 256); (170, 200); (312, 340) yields -1.77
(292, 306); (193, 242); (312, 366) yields 0.61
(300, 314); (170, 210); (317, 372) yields 3.76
